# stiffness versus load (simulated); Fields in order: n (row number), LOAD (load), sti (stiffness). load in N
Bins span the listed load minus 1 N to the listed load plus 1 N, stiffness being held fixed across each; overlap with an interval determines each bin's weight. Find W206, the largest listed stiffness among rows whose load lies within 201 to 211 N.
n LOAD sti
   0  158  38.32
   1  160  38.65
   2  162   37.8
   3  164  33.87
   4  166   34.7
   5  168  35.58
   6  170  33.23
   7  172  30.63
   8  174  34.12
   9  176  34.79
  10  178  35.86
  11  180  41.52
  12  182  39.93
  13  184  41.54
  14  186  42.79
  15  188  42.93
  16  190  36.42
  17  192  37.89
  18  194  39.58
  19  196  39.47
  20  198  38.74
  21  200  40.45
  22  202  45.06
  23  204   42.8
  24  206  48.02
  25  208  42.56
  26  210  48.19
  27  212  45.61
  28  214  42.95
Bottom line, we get 48.19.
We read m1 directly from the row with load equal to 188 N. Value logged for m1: 42.93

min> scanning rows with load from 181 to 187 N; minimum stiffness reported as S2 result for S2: 39.93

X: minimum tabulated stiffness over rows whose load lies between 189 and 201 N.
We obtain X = 36.42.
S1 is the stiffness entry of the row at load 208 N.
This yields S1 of 42.56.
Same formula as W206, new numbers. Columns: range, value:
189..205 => 45.06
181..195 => 42.93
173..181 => 41.52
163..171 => 35.58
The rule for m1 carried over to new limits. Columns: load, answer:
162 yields 37.8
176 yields 34.79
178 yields 35.86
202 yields 45.06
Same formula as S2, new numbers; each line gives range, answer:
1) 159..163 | 37.8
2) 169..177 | 30.63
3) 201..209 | 42.56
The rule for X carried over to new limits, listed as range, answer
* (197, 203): 38.74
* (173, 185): 34.12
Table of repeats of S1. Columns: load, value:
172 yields 30.63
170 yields 33.23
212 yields 45.61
